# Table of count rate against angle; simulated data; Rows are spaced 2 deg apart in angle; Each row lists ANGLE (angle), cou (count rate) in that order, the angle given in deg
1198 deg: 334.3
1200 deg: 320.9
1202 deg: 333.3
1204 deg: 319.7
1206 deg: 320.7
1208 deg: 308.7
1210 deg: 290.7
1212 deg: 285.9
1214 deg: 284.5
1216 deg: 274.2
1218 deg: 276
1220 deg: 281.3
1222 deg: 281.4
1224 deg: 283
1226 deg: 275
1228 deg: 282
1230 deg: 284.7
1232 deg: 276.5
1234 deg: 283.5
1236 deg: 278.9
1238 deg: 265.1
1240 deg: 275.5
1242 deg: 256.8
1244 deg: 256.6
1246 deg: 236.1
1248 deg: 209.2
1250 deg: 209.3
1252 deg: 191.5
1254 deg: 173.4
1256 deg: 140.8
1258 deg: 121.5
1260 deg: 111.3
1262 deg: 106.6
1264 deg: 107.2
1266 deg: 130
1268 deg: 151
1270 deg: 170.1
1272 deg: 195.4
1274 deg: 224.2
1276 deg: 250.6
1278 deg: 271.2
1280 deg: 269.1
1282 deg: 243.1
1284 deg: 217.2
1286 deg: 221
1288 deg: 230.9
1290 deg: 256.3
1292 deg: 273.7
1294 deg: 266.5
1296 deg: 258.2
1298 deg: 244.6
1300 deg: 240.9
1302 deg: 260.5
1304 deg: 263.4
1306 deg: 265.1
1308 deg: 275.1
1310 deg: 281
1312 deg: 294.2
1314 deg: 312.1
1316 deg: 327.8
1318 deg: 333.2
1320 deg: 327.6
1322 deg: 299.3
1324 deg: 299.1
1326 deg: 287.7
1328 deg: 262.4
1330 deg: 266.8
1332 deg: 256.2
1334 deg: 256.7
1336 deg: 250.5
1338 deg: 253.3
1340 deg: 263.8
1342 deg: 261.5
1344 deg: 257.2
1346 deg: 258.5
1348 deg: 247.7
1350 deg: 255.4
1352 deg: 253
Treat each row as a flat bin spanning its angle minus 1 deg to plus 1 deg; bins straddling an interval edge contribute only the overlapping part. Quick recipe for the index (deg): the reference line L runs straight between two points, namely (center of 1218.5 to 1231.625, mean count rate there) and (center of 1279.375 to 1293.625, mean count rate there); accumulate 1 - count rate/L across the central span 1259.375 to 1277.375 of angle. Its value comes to 6.39 deg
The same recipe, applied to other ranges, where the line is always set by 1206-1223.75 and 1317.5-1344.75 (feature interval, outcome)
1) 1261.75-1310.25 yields 9.03 deg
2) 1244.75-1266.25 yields 9.36 deg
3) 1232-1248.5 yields 1.42 deg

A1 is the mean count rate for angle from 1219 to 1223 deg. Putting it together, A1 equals 281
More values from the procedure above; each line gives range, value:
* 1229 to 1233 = 281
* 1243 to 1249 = 234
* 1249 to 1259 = 167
